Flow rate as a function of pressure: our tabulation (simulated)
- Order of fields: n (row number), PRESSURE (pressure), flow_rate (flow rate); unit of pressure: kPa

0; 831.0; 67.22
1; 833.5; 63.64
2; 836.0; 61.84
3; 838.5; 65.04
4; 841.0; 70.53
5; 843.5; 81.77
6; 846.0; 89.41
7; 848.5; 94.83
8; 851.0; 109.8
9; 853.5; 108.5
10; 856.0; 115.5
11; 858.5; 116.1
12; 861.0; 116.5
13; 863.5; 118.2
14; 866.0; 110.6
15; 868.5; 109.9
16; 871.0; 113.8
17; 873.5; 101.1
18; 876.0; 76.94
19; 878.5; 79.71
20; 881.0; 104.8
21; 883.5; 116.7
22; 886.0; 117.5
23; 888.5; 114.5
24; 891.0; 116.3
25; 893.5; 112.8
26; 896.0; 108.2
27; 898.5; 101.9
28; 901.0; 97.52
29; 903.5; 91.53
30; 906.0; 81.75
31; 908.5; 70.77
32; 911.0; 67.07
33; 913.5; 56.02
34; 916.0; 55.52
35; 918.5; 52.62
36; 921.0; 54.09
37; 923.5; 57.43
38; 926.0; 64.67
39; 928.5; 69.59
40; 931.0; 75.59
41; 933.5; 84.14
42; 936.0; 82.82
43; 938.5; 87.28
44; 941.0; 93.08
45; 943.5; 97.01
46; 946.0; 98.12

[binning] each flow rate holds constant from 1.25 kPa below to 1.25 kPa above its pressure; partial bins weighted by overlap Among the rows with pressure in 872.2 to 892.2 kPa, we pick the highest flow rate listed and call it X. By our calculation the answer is 117.5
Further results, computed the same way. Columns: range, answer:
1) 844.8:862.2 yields 116.5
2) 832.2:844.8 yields 81.77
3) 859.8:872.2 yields 118.2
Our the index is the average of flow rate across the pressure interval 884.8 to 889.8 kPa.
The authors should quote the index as 116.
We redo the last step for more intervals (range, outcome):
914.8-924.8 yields 55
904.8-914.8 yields 68.8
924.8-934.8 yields 73.6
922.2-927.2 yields 60.9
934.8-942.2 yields 87.7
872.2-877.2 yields 89.4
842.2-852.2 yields 93.8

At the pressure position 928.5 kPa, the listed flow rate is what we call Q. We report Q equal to 69.59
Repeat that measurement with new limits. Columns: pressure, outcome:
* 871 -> 113.8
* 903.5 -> 91.53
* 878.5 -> 79.71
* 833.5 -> 63.64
